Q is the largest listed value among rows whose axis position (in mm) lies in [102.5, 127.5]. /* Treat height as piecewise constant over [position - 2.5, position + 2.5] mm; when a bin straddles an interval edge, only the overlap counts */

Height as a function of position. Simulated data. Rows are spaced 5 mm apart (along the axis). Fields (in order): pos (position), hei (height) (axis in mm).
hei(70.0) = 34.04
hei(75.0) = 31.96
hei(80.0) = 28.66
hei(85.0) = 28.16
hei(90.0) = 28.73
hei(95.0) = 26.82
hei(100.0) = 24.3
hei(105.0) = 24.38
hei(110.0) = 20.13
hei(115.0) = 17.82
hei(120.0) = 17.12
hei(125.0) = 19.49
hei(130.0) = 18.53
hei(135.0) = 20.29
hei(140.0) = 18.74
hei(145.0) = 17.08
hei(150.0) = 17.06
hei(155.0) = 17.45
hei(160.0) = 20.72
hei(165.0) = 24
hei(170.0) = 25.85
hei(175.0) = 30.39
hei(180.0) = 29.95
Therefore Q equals 24.38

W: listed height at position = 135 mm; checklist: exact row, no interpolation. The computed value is 20.29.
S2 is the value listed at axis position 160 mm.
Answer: 20.72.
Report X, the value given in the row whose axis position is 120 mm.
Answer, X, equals 17.12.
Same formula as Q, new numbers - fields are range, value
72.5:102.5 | 31.96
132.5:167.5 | 24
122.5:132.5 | 19.49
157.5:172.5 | 25.85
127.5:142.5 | 20.29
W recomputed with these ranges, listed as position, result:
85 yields 28.16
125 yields 19.49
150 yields 17.06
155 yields 17.45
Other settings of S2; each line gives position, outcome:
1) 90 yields 28.73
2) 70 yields 34.04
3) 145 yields 17.08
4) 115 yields 17.82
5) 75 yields 31.96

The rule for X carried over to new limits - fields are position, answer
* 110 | 20.13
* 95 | 26.82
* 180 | 29.95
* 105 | 24.38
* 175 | 30.39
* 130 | 18.53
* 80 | 28.66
